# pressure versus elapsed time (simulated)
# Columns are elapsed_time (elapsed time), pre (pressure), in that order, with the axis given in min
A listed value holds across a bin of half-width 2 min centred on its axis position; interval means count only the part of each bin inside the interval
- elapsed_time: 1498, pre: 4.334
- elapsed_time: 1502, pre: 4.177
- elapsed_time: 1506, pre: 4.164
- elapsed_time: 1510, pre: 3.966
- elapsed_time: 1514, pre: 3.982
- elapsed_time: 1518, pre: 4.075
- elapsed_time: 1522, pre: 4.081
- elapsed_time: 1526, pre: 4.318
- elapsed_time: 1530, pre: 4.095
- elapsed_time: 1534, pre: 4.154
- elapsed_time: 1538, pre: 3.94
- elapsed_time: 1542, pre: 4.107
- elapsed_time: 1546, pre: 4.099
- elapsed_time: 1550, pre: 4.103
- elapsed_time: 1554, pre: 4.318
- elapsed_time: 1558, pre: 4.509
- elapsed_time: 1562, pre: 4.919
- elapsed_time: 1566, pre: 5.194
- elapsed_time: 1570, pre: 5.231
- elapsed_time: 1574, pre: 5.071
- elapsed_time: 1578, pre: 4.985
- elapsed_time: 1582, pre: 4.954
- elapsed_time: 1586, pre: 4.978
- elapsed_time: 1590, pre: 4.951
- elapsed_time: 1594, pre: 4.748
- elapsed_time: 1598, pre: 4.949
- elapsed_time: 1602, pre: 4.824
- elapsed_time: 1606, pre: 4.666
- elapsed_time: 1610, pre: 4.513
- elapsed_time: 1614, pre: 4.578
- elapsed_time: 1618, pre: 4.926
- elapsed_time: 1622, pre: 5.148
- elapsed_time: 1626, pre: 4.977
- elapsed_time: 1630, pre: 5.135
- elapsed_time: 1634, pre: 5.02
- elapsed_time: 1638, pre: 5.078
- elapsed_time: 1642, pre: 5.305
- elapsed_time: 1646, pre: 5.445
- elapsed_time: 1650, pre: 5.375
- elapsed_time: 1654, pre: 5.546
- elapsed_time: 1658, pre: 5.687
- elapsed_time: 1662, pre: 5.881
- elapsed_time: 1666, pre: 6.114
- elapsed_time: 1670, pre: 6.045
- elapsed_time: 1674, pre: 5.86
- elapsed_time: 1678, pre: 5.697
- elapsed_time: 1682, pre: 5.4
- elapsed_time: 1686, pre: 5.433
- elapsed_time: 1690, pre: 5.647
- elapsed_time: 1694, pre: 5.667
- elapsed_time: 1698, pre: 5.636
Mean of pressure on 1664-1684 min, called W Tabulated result 5.82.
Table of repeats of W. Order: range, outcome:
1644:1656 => 5.46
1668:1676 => 5.95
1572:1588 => 5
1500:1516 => 4.07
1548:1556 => 4.21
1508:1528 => 4.08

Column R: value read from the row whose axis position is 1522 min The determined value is 4.081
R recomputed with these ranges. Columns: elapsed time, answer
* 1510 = 3.966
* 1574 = 5.071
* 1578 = 4.985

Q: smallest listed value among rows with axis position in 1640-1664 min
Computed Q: 5.305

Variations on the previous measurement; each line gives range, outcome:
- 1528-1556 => 3.94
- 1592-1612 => 4.513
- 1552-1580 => 4.318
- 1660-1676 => 5.86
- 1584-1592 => 4.951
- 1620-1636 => 4.977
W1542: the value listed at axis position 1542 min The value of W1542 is 4.107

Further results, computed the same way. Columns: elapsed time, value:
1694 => 5.667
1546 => 4.099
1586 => 4.978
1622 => 5.148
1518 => 4.075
